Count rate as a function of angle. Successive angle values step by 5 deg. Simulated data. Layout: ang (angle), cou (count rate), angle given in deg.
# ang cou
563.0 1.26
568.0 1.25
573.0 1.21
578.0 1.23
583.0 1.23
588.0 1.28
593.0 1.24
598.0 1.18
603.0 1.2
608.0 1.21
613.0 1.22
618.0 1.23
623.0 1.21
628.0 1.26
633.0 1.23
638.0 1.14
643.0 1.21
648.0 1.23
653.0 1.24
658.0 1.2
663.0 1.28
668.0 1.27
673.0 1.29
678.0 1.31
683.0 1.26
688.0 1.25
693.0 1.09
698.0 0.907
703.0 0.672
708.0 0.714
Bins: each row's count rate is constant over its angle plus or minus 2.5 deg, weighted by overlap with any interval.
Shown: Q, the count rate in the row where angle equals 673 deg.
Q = 1.29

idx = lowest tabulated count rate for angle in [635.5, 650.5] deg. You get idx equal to 1.14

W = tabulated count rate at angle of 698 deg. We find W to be 0.907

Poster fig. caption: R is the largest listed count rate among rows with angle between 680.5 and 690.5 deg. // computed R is 1.26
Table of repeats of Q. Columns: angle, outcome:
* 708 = 0.714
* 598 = 1.18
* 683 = 1.26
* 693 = 1.09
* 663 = 1.28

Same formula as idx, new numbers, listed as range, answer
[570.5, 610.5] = 1.18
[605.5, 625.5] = 1.21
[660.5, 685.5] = 1.26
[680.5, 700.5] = 0.907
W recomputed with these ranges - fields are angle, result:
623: 1.21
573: 1.21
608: 1.21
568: 1.25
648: 1.23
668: 1.27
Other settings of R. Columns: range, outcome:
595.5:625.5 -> 1.23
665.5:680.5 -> 1.31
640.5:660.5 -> 1.24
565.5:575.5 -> 1.25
